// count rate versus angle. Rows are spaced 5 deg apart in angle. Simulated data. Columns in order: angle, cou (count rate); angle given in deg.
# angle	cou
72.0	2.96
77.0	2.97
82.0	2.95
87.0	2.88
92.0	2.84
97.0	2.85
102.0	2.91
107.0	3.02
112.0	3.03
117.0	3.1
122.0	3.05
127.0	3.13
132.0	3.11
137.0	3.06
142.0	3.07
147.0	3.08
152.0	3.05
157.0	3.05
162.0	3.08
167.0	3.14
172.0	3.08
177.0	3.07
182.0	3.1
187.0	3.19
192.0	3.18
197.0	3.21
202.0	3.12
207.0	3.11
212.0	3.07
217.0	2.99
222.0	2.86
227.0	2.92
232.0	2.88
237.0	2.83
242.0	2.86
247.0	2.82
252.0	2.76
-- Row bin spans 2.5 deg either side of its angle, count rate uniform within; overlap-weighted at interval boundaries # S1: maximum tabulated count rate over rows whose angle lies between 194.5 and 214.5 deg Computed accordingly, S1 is 3.21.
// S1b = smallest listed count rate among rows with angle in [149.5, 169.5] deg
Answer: 3.05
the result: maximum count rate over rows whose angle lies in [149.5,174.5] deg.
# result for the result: 3.14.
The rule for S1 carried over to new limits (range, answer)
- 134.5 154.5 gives 3.08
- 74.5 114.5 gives 3.03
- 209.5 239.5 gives 3.07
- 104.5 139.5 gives 3.13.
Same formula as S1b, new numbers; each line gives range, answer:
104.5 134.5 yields 3.02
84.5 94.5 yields 2.84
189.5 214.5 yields 3.07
